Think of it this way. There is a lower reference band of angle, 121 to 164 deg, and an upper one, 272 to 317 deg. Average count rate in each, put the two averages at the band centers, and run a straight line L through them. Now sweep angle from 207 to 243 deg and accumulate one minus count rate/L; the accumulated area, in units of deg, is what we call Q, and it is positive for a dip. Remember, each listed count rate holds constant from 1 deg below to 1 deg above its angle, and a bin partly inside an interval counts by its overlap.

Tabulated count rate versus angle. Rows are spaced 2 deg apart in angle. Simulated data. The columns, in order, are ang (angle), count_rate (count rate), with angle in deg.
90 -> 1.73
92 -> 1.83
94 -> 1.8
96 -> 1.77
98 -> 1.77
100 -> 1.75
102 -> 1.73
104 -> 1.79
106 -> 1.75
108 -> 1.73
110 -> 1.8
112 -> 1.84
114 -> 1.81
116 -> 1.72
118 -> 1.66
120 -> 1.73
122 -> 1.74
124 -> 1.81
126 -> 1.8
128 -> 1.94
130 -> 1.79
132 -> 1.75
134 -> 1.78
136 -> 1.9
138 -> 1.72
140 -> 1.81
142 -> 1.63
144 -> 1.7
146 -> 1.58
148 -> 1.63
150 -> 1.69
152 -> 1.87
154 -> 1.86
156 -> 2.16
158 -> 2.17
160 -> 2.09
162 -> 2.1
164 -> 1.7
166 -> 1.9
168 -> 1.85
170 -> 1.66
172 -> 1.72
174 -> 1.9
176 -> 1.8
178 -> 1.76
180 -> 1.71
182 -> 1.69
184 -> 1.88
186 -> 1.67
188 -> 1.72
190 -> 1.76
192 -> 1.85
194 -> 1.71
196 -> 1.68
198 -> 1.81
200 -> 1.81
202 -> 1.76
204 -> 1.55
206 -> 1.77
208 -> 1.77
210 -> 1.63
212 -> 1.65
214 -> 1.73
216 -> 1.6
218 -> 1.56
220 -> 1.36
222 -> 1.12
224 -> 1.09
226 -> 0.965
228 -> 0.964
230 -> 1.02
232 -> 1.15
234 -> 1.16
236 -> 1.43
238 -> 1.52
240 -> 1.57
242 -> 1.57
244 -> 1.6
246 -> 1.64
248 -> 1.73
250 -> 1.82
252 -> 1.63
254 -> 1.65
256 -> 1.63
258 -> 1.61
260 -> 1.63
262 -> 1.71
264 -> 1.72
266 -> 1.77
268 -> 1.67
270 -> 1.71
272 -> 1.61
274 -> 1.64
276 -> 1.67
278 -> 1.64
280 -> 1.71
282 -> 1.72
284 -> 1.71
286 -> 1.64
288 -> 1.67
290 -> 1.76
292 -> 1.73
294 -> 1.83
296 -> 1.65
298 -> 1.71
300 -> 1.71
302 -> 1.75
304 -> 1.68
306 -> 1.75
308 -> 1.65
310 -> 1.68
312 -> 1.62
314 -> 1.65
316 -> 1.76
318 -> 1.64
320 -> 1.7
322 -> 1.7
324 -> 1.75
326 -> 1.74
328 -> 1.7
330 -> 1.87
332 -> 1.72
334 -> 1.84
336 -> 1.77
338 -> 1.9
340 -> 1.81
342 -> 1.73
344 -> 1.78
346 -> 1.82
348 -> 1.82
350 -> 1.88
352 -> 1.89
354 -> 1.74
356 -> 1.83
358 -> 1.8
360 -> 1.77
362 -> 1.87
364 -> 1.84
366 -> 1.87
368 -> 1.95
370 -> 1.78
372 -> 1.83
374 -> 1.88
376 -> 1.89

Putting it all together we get 7.7 deg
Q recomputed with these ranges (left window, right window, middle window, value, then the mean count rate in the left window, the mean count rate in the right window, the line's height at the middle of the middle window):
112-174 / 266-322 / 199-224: 2.4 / 1.81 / 1.69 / 1.76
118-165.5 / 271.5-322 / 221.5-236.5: 5.5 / 1.82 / 1.69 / 1.75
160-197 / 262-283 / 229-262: 3.6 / 1.79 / 1.69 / 1.72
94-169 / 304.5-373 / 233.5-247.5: 2.1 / 1.81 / 1.78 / 1.79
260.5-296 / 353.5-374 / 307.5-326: 0.8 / 1.7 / 1.83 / 1.76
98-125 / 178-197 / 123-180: -2.3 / 1.76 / 1.74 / 1.75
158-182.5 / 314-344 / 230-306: 6.5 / 1.84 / 1.76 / 1.79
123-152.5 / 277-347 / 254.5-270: 0.5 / 1.76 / 1.73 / 1.74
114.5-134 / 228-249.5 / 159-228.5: -4.6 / 1.77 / 1.43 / 1.56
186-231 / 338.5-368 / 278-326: 0.6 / 1.54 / 1.82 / 1.72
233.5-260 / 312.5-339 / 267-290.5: -0.3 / 1.59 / 1.75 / 1.65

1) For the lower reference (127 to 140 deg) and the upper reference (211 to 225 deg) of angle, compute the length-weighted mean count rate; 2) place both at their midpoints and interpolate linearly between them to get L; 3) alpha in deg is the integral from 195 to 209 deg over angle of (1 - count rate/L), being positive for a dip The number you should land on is -2.05 deg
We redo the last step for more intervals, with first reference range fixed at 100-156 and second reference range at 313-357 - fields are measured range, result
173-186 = -0.1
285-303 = 0.6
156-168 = -1.5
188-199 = 0.1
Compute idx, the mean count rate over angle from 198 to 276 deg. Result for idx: 1.55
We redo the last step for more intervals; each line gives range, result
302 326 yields 1.69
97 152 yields 1.76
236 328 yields 1.68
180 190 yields 1.74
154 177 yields 1.91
